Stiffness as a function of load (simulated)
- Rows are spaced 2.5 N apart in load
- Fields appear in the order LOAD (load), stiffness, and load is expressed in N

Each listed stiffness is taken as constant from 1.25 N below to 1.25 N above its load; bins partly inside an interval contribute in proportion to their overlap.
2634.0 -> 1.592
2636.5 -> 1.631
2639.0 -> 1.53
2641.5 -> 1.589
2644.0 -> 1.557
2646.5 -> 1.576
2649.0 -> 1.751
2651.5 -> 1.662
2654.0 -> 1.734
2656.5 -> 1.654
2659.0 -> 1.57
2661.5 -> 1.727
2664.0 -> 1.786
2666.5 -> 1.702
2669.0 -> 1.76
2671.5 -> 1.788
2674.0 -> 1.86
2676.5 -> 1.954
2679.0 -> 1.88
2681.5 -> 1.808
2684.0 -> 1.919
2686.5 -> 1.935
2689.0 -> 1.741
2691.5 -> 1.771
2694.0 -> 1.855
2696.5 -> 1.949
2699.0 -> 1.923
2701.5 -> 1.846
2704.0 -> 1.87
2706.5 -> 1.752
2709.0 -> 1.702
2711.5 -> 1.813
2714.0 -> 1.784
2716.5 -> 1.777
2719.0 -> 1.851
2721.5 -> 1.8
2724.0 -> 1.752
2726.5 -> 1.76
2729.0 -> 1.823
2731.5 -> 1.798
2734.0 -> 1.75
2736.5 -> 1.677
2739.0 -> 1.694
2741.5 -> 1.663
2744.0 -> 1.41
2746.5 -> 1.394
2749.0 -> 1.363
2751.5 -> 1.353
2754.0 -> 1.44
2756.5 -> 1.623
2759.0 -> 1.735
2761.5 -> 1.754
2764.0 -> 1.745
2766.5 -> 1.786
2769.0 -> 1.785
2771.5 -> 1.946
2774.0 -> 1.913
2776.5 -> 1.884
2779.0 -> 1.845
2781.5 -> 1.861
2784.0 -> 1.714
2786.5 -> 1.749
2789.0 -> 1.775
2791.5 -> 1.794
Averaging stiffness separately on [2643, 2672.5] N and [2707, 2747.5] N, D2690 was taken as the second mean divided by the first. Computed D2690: 1.0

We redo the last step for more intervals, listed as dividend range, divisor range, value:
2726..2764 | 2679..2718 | 0.88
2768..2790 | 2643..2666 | 1.10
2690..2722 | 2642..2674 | 1.08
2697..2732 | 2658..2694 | 1.00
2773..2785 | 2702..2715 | 1.03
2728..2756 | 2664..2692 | 0.86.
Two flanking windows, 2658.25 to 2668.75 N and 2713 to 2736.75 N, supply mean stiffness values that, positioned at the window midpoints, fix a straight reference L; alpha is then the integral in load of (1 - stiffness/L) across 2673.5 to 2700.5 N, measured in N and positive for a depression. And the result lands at -2.1 N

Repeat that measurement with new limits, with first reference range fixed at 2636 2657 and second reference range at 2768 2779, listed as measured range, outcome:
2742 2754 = 2.8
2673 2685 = -1.3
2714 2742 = 0.4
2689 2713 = -1.2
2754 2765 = 1.0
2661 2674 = -0.7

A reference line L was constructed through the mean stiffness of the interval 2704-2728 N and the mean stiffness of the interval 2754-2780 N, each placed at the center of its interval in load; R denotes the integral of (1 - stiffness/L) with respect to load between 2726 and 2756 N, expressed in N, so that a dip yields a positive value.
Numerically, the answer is 3.2 N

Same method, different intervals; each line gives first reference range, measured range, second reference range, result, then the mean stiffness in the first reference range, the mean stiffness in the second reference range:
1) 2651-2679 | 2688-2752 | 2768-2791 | 2.1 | 1.75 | 1.83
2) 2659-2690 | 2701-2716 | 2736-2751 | -1.1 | 1.81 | 1.52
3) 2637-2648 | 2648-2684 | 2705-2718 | -2.8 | 1.57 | 1.77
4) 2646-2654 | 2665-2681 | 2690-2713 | -0.7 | 1.68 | 1.83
